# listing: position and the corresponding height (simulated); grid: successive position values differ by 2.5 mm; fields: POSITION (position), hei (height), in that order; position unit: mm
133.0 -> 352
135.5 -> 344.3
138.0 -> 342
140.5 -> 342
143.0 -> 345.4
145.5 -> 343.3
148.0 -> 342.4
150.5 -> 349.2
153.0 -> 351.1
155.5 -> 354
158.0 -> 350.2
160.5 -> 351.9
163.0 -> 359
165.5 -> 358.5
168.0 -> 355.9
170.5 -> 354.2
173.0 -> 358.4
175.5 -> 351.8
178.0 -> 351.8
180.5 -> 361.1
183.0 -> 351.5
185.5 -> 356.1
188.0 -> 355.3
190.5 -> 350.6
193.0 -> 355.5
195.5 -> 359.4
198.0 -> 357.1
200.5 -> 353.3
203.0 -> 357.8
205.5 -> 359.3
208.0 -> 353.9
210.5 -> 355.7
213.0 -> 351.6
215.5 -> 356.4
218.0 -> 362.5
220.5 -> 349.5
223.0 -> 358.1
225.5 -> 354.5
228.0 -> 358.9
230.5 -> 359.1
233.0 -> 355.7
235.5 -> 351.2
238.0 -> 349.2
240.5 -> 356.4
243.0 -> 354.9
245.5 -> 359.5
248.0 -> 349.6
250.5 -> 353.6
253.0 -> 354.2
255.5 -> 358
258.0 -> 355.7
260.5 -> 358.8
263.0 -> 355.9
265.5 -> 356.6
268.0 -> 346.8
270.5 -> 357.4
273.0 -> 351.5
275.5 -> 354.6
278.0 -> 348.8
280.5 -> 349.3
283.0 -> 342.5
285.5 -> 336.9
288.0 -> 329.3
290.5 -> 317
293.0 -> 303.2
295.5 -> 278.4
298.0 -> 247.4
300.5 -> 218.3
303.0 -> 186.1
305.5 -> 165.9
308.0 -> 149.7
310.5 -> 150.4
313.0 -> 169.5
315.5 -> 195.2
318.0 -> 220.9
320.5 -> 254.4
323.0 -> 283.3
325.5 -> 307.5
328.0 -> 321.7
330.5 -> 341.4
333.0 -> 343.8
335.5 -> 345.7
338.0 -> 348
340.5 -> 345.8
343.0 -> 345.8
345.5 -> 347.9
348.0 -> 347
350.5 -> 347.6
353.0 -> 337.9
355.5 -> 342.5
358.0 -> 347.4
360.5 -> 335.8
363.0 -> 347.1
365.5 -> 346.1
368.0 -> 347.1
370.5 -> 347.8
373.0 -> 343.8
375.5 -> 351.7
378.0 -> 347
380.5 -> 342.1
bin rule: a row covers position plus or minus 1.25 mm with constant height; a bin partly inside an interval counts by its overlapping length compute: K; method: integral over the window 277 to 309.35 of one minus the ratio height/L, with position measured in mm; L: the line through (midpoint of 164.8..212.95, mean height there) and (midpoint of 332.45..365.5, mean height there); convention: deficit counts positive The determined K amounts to 6.9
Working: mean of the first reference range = 356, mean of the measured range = 274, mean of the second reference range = 345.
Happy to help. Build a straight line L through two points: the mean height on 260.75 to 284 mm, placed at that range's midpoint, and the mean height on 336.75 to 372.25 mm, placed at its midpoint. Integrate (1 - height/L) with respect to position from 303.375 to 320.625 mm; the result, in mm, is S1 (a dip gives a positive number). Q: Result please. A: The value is 8.24 mm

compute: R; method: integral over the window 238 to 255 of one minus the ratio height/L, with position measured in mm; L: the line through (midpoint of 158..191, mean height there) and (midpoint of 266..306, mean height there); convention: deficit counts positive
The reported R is -1.6 mm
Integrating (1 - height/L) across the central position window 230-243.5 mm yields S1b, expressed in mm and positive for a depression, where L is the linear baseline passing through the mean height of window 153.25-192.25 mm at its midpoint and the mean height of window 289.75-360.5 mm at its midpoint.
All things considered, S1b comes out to -1.2 mm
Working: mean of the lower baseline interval 355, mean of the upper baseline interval 283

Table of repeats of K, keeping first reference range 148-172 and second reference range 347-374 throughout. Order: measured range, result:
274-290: 0.3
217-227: -0.2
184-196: -0.1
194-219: -0.4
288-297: 1.2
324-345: 0.5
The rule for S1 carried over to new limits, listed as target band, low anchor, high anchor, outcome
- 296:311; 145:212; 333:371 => 6.7 mm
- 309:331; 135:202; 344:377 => 6.4 mm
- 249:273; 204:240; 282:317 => -4.6 mm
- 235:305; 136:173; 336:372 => 3.6 mm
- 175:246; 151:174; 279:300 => -3.8 mm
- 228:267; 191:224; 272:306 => -3.4 mm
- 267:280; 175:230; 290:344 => -2.3 mm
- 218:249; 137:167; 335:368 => -0.7 mm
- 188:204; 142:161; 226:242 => -0.2 mm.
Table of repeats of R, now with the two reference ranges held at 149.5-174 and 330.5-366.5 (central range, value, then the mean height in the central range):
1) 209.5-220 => -0.1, 356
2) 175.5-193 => -0.1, 354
